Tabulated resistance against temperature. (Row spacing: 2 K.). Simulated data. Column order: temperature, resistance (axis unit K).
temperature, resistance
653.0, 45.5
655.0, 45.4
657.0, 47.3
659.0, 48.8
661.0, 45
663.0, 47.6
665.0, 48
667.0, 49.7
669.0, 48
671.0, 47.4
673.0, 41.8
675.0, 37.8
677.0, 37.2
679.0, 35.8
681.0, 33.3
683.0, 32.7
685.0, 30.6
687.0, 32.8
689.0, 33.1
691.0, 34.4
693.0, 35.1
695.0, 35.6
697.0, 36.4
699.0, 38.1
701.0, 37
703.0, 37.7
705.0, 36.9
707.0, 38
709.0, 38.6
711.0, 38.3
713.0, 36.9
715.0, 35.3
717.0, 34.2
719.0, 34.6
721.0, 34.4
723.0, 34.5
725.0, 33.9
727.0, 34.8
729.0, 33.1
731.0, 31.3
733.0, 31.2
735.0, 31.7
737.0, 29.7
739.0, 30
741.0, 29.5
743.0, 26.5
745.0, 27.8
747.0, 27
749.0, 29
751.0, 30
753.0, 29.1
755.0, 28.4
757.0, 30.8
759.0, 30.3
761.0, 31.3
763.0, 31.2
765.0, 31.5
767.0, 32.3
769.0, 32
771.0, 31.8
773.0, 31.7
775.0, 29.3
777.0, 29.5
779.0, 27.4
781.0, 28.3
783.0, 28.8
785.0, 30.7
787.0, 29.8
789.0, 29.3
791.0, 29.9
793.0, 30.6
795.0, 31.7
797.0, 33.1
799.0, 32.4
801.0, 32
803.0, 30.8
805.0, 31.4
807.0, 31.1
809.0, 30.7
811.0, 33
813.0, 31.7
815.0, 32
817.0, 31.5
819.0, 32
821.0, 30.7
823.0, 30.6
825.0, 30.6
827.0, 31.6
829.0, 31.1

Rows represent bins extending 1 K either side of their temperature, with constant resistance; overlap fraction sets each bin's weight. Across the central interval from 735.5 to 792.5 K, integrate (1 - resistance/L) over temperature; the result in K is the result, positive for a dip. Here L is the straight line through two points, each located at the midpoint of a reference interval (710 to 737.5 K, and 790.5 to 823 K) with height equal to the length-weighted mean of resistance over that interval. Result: 5.2 K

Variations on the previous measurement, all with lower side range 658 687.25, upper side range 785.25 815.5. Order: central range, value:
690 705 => 1.13 K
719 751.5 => 4.82 K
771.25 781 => 1.07 K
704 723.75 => 0.98 K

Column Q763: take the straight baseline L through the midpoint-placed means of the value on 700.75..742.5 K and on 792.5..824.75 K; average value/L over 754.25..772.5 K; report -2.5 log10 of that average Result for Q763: 0.06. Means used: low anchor 34.2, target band 31.1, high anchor 31.6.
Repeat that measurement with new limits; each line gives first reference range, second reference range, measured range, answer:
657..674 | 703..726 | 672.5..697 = 0.22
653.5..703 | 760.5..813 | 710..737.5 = 0.07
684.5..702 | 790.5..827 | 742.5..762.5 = 0.14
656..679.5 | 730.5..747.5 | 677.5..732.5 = 0.04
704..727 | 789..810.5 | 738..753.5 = 0.20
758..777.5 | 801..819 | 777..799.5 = 0.04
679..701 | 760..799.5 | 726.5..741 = 0.04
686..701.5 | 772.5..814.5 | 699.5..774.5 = 0.03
